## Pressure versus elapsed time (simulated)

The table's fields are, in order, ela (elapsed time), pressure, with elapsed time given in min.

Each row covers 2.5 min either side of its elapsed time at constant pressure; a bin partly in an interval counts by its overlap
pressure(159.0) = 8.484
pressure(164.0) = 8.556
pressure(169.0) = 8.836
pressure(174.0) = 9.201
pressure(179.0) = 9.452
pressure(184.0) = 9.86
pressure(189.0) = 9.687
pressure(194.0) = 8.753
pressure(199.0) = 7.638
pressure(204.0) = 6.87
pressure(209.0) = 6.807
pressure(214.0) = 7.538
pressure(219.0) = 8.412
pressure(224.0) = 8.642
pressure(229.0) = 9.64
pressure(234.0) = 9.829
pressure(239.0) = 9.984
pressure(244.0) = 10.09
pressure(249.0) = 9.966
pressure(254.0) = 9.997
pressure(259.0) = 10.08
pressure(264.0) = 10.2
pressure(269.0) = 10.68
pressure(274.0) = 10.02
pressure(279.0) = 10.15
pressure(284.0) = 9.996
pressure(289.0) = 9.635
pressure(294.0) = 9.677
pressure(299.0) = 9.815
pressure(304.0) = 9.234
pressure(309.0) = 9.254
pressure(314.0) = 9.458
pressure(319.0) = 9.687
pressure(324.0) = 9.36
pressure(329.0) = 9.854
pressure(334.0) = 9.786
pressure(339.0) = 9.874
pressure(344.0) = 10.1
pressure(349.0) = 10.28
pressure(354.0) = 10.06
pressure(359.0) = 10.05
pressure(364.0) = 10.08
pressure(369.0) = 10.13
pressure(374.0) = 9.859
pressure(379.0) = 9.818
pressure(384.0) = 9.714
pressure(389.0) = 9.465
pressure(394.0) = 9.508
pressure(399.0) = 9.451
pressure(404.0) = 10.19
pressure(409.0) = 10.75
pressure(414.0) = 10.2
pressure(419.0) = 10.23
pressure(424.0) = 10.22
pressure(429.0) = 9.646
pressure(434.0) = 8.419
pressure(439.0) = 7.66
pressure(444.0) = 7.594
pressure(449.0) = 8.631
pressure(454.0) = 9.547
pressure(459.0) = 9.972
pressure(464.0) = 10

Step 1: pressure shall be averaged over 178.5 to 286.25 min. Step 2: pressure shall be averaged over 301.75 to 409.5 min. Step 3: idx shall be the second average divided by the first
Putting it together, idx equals 1.06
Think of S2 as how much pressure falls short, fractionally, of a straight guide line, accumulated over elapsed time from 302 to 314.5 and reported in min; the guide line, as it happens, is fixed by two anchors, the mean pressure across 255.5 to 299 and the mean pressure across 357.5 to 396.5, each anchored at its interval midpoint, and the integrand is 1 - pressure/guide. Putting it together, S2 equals 0.8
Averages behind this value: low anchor 10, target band 9.3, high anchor 9.82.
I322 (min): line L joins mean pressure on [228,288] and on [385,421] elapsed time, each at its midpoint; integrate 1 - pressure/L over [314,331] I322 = 0.7 min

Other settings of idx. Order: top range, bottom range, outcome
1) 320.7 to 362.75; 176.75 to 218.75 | 1.19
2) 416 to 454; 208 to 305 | 0.94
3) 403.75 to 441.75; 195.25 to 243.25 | 1.14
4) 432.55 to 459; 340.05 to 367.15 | 0.84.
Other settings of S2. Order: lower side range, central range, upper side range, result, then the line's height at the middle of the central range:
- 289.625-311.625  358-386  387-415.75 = -0.4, 9.81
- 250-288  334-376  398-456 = -1.4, 9.72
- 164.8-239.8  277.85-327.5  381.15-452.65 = -3.2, 9.04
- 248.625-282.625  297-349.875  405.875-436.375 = 2.1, 10.1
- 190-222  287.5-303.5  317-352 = -0.7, 9.22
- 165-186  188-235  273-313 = 5.5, 9.4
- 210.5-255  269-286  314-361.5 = -1.1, 9.52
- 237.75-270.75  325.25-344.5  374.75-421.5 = 0.3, 10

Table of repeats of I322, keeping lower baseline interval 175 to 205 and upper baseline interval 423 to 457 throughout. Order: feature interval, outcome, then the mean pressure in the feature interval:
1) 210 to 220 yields 1.2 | 7.73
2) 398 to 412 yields -2.3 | 10.2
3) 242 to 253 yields -1.5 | 10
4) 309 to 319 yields -0.8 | 9.46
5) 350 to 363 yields -1.9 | 10.1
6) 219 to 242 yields -1.6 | 9.42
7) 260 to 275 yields -2.5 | 10.3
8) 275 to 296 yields -2.6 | 9.88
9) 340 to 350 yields -1.5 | 10.1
